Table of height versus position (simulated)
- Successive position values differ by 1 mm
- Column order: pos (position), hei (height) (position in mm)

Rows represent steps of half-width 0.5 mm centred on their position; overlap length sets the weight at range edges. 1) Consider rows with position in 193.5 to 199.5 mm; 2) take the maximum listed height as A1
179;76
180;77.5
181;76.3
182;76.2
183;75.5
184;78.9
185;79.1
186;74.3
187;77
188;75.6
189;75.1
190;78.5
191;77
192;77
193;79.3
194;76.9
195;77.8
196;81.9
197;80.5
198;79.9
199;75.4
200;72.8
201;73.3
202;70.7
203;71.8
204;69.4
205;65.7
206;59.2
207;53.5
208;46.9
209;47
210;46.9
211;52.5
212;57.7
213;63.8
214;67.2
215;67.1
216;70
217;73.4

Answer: 81.9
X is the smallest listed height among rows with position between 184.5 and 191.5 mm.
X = 74.3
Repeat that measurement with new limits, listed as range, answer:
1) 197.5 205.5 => 65.7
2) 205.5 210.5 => 46.9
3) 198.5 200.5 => 72.8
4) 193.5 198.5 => 76.9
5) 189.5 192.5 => 77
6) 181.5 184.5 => 75.5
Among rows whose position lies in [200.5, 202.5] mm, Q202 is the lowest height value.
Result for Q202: 70.7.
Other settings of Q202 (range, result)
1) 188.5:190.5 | 75.1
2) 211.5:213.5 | 57.7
